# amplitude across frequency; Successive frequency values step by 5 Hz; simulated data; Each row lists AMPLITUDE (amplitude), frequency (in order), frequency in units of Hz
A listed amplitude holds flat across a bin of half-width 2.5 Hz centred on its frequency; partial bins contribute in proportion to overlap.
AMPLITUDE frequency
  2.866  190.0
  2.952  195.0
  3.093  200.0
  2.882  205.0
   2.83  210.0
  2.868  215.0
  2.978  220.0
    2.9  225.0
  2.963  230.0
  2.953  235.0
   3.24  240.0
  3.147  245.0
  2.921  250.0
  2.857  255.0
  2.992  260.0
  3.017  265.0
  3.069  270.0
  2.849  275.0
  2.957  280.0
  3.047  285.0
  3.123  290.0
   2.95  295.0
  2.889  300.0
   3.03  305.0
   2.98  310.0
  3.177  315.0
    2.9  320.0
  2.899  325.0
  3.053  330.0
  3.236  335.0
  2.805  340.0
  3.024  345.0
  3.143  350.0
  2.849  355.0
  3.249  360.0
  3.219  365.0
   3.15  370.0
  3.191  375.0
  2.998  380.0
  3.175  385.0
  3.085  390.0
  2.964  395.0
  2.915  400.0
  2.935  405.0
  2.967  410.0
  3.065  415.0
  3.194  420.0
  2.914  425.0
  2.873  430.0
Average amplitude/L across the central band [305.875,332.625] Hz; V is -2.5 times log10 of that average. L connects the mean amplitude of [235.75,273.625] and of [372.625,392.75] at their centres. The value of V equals 0.023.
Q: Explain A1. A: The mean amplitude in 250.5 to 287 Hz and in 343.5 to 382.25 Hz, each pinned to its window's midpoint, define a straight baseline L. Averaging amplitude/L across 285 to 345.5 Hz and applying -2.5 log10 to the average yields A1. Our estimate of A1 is 0.010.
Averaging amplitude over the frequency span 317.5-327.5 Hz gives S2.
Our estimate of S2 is 2.9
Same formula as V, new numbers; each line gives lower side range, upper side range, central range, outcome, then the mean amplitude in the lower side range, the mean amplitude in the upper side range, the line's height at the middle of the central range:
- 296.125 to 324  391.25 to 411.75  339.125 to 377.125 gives -0.043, 2.99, 2.95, 2.97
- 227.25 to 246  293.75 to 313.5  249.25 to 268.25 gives 0.030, 3.07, 2.97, 3.04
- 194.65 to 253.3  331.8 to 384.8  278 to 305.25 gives 0.013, 2.98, 3.09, 3.03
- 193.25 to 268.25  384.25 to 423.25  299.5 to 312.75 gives 0.006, 2.97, 3.03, 3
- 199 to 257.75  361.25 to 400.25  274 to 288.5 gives 0.015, 2.97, 3.1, 3.01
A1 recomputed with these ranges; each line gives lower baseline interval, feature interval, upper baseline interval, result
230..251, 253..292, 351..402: 0.03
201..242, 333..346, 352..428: 0.00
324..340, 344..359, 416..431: 0.00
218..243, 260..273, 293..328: -0.01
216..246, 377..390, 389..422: -0.03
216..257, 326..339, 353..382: 0.00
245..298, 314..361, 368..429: 0.00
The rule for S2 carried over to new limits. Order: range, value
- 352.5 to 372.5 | 3.12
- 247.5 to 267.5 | 2.95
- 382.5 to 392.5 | 3.13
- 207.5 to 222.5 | 2.89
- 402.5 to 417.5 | 2.99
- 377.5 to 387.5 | 3.09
